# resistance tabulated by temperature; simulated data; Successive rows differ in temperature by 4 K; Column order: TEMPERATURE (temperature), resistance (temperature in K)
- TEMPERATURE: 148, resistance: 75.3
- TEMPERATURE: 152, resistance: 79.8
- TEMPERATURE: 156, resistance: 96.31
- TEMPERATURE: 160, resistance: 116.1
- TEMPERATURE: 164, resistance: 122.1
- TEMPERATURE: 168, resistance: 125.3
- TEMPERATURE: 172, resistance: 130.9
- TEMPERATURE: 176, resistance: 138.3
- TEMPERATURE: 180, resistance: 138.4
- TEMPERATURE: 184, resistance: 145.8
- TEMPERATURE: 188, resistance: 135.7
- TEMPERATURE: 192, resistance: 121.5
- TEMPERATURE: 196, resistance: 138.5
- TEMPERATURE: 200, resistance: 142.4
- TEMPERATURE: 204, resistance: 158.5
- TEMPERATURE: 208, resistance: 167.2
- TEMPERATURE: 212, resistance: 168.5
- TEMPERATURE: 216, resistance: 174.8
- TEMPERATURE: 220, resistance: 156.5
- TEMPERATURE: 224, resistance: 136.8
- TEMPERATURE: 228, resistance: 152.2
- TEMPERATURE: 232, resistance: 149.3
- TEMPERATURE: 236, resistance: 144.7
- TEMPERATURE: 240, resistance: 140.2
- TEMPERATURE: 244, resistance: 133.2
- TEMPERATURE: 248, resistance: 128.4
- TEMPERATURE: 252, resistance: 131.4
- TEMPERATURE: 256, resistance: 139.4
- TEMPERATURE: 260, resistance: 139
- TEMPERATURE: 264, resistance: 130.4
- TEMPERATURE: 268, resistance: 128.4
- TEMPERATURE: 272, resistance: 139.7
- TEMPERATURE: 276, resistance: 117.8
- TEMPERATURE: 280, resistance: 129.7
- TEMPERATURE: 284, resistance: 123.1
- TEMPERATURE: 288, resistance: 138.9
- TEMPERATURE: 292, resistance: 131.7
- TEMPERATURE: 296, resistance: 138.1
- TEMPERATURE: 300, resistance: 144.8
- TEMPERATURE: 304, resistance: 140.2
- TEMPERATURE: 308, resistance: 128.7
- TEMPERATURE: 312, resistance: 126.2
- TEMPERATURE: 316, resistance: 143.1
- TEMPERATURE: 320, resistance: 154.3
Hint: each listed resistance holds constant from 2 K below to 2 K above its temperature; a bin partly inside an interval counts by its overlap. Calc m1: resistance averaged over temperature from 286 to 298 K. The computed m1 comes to 136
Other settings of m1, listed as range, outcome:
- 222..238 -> 146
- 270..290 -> 130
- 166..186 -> 136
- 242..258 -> 133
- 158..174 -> 124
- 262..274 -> 133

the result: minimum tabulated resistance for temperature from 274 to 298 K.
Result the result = 117.8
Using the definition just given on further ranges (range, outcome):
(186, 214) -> 121.5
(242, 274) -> 128.4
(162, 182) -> 122.1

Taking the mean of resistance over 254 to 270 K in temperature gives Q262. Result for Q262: 134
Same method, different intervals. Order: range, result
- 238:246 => 137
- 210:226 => 159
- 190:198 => 130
